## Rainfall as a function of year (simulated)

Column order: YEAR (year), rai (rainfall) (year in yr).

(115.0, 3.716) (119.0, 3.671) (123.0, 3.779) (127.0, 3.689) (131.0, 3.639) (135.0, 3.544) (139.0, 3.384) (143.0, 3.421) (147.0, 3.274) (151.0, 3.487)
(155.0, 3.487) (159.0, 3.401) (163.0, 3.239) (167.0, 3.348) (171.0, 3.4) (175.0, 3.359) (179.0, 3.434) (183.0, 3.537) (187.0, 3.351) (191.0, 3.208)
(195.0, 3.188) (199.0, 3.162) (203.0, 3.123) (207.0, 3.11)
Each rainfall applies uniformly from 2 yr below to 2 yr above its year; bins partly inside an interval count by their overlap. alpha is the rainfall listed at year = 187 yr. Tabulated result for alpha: 3.351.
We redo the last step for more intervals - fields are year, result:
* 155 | 3.487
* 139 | 3.384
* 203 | 3.123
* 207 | 3.11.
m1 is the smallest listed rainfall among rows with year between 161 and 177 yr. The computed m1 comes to 3.239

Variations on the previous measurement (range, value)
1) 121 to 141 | 3.384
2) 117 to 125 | 3.671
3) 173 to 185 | 3.359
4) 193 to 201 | 3.162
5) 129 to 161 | 3.274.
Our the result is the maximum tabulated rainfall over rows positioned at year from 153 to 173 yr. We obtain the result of 3.487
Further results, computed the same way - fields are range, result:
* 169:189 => 3.537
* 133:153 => 3.544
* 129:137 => 3.639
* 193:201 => 3.188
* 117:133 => 3.779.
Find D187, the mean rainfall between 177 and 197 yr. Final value 3.34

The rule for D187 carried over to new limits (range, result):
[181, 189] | 3.44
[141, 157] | 3.42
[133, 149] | 3.41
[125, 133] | 3.66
